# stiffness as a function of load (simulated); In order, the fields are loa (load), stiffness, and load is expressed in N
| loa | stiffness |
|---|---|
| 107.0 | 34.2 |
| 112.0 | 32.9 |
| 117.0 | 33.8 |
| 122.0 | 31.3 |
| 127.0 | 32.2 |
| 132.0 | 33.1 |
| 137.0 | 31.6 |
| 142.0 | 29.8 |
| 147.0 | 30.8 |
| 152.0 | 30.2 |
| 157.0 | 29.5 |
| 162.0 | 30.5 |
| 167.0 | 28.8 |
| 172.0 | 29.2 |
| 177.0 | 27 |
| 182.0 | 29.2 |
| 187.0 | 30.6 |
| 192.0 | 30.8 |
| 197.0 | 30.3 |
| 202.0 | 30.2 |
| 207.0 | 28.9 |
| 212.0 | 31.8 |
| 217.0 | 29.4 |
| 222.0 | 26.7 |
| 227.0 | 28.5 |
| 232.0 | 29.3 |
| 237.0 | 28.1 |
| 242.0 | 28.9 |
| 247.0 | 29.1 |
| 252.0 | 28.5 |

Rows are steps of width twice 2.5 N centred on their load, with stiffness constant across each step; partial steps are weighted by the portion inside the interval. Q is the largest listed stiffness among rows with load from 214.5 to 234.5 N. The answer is 29.4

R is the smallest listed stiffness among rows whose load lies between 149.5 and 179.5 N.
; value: 27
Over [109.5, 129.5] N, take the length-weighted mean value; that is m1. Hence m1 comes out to 32.5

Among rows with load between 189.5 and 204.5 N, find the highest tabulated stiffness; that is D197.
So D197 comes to 30.8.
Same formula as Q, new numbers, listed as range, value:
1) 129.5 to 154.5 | 33.1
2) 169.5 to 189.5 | 30.6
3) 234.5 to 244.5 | 28.9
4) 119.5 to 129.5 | 32.2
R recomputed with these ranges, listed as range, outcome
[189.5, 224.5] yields 26.7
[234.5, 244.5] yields 28.1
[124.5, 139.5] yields 31.6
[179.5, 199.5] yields 29.2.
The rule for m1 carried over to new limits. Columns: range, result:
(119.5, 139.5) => 32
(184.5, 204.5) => 30.5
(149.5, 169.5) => 29.8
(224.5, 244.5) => 28.7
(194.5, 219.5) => 30.1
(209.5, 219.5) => 30.6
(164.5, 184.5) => 28.6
